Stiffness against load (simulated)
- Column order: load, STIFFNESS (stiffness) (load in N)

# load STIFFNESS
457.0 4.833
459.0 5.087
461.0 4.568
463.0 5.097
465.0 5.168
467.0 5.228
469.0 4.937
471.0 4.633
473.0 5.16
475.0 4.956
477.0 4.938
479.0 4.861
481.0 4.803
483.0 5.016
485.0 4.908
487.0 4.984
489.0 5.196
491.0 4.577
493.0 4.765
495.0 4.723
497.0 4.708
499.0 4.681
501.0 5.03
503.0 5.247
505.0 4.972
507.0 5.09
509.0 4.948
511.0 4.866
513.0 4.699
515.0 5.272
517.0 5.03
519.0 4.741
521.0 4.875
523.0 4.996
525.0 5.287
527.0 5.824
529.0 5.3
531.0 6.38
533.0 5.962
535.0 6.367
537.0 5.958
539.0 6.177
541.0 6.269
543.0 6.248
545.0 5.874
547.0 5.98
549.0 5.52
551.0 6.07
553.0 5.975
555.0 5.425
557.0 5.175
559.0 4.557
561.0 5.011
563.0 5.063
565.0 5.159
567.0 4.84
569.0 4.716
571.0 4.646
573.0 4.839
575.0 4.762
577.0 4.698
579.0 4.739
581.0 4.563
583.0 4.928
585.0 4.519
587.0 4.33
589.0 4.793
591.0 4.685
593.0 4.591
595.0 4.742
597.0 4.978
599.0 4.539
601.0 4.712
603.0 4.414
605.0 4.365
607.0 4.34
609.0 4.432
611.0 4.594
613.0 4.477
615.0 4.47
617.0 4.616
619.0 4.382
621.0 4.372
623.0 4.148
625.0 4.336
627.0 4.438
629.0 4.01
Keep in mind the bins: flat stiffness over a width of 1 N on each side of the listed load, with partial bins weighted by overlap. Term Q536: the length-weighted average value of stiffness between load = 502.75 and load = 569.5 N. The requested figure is 5.42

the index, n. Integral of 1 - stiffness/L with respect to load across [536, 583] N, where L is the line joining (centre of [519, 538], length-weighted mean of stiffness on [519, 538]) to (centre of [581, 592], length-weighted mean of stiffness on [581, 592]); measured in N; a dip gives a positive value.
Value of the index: -1.8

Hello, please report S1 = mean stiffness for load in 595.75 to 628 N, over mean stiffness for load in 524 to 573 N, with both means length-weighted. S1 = 0.81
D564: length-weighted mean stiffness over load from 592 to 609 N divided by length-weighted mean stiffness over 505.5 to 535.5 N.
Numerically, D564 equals 0.87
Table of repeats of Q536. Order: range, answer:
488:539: 5.2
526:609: 5.16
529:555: 6.01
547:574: 5.18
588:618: 4.58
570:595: 4.68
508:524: 4.93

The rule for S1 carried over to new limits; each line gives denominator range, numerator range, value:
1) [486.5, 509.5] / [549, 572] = 1.05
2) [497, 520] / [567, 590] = 0.95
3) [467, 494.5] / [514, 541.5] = 1.14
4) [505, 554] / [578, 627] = 0.82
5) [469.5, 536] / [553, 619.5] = 0.93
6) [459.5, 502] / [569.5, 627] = 0.93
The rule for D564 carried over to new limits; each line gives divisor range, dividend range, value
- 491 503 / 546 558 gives 1.18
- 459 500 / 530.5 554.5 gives 1.23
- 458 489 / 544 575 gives 1.06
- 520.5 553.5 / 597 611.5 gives 0.77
